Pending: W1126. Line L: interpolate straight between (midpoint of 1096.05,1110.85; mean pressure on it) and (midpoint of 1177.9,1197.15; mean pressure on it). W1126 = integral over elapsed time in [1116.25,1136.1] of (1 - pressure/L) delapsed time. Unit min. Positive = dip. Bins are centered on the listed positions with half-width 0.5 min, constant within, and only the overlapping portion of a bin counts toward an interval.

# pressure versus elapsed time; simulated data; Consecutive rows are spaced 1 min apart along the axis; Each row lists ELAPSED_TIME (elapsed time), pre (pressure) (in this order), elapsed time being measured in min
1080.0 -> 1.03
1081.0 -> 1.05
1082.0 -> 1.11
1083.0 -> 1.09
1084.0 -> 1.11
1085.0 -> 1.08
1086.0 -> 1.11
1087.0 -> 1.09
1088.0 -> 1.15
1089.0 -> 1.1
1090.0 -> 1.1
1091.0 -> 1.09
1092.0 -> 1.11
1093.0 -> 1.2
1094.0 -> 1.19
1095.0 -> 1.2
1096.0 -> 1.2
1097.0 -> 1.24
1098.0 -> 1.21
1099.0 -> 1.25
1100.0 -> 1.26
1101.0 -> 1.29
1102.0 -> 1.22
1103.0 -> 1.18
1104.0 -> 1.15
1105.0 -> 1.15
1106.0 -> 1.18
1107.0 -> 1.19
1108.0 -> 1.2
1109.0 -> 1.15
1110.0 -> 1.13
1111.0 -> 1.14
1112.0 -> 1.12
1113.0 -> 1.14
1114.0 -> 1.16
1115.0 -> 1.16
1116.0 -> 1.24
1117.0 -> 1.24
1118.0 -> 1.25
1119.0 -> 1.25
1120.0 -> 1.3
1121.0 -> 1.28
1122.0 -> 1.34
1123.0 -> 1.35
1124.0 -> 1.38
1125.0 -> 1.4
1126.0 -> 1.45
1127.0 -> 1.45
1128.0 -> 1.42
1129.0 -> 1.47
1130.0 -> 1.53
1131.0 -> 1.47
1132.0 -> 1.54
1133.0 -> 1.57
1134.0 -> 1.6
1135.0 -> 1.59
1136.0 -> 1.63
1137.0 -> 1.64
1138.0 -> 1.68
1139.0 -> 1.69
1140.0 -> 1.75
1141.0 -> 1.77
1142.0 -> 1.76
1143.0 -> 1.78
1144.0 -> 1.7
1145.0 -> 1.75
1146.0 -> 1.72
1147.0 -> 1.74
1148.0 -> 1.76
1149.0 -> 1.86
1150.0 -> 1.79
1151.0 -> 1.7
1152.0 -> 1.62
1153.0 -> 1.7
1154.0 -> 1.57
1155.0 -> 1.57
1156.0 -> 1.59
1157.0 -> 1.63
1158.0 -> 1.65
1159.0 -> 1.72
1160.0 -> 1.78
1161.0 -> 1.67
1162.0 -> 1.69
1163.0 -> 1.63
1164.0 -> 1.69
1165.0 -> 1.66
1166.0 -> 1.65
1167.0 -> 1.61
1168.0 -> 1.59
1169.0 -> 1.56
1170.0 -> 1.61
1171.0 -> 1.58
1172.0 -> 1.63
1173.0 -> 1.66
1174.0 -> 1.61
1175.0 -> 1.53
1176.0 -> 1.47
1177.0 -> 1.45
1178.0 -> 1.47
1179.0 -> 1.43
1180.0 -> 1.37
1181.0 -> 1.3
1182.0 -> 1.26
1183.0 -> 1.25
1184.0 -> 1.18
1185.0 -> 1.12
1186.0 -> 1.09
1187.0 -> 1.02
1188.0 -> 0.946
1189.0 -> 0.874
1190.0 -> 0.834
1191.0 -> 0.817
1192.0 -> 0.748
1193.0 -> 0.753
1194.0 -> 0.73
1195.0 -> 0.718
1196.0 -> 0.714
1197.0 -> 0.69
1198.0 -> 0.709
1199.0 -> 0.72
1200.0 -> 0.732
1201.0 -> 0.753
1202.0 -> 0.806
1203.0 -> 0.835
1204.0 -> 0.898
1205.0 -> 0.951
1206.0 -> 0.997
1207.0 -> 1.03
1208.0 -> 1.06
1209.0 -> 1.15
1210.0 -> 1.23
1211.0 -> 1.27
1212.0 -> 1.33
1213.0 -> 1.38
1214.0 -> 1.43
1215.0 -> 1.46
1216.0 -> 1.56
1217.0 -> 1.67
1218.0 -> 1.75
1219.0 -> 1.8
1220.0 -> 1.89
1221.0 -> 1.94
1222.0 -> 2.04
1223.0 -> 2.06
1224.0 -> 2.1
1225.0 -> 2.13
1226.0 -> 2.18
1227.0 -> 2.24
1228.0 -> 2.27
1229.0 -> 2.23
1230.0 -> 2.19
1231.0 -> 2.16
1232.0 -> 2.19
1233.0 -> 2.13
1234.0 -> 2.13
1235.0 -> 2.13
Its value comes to -4.7 min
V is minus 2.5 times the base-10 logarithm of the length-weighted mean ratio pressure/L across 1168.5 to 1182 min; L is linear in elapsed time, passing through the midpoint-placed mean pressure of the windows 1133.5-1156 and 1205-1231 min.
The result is 0.129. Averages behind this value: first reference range 1.7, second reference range 1.69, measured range 1.5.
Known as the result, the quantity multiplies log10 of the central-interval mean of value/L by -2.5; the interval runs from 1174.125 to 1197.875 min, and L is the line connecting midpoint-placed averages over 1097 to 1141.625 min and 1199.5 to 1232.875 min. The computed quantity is 0.36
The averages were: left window 1.35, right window 1.57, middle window 1.08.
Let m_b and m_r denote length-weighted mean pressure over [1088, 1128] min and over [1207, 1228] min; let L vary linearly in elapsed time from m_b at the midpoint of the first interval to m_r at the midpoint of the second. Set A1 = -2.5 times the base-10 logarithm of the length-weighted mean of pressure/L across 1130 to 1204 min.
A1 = 0.03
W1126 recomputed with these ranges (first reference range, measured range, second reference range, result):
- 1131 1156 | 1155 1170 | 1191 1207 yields -3.0 min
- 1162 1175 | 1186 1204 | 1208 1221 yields 8.7 min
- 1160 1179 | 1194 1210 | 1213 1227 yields 8.2 min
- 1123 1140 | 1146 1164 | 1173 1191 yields -3.7 min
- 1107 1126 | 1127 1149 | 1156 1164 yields -2.9 min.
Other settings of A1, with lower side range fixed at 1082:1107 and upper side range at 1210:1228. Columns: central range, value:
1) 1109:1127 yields 0.021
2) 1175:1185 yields 0.173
